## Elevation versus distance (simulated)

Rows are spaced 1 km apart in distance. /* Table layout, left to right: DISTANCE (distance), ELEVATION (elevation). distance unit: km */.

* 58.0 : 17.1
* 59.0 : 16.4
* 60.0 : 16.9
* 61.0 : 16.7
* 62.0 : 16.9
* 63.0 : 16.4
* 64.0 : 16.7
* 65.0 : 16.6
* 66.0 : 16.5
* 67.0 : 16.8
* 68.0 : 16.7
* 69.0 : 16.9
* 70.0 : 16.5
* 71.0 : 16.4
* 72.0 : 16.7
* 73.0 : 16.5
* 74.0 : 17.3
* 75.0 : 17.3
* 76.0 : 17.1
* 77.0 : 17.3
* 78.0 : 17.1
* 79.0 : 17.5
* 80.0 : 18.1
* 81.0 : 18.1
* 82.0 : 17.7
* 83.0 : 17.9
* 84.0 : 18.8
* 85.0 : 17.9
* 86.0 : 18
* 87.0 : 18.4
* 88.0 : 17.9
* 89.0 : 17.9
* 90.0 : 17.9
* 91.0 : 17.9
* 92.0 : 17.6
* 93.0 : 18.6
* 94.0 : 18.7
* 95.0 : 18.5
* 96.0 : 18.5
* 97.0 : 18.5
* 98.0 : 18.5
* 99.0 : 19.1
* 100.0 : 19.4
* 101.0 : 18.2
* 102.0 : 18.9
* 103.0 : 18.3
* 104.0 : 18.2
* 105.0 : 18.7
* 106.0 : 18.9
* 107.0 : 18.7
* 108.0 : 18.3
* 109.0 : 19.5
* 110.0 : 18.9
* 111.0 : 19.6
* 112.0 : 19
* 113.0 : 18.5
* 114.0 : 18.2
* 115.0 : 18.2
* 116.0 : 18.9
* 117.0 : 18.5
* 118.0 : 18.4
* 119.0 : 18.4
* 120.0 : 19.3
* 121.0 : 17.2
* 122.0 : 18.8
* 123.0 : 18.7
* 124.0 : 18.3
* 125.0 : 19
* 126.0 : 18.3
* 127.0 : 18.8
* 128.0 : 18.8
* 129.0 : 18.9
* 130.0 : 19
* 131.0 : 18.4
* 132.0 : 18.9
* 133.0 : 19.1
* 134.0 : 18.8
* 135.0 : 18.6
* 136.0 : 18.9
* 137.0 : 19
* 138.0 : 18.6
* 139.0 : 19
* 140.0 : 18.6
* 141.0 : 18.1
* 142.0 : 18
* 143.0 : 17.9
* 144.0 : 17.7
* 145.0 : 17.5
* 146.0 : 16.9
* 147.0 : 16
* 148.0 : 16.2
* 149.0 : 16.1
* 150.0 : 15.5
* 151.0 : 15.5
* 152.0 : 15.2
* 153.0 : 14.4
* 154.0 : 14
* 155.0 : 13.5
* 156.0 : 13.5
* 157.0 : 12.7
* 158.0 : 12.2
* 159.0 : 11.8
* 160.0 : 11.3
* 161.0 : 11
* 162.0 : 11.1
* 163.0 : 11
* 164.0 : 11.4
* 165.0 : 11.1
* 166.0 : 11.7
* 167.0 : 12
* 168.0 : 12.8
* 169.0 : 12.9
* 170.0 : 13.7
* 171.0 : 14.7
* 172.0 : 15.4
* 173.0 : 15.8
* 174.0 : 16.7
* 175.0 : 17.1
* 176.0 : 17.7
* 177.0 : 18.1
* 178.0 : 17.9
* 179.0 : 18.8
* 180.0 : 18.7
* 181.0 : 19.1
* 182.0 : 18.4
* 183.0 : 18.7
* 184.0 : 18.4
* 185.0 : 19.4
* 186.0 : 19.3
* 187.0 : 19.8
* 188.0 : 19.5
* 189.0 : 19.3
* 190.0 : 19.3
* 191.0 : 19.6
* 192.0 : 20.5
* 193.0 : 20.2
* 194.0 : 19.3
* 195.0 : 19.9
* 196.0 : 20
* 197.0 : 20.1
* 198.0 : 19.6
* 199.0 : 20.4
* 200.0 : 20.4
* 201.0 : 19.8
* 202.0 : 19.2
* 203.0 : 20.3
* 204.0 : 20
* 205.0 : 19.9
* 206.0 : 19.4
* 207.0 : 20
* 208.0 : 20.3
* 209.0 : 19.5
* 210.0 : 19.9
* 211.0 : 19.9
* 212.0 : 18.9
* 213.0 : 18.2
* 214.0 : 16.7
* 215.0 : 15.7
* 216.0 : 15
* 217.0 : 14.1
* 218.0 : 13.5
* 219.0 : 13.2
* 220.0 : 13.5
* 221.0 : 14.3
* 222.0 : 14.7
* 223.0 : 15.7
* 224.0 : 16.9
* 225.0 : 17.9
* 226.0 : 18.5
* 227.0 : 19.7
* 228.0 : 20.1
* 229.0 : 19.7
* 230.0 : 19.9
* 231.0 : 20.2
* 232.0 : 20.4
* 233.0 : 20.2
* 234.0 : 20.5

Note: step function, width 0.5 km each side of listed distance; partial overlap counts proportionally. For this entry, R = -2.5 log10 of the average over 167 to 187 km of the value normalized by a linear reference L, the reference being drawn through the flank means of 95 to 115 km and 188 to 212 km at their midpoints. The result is 0.15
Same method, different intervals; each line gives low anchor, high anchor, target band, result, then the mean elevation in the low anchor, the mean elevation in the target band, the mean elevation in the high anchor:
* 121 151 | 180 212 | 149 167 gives 0.405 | 18.1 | 12.8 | 19.6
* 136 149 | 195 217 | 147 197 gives 0.153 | 17.8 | 16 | 19.1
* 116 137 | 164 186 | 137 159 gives 0.100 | 18.7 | 16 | 16.1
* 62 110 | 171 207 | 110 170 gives 0.123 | 17.8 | 16.4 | 19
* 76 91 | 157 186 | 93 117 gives -0.093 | 17.9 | 18.7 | 15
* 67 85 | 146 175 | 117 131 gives -0.217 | 17.3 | 18.6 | 13.7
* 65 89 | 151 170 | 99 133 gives -0.232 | 17.4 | 18.7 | 12.5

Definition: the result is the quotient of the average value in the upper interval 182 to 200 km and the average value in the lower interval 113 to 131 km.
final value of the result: 1.06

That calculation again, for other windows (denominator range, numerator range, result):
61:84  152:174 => 0.76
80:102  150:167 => 0.69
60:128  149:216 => 0.94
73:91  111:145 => 1.05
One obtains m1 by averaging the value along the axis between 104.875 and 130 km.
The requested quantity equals 18.7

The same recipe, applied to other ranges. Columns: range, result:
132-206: 16.9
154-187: 15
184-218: 19.1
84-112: 18.5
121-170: 15.9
